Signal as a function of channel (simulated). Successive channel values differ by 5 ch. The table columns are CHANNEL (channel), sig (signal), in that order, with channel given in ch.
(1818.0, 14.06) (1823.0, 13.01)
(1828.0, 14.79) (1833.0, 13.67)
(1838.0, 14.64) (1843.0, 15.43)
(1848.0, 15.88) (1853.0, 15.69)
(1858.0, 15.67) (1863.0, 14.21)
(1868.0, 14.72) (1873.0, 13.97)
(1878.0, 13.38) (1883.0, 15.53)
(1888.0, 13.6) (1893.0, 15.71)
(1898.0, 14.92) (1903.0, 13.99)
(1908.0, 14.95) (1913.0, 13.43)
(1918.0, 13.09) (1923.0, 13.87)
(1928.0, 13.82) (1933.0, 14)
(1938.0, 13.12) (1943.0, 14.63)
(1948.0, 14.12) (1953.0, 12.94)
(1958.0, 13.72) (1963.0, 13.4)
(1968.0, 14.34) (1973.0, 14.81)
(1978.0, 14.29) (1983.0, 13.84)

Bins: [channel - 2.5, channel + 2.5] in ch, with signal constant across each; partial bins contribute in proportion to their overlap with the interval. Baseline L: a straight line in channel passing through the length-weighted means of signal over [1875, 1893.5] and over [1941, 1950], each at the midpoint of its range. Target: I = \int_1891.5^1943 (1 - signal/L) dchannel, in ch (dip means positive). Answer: 1.1 ch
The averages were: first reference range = 14.4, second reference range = 14.4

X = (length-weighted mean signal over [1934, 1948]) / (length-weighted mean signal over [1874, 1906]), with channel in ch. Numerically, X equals 1.0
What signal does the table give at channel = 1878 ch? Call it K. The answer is 13.38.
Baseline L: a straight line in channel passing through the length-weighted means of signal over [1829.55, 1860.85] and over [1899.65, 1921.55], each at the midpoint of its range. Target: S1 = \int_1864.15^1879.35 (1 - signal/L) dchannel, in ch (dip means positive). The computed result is 0.6 ch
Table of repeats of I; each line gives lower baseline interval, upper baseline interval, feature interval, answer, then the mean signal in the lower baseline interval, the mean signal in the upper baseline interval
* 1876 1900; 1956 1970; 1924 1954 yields 0.5 ch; 14.6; 13.8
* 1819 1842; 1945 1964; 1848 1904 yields -3.3 ch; 14.1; 13.6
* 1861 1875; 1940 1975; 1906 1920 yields 0.3 ch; 14.3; 14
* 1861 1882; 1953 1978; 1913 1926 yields 0.5 ch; 14.2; 14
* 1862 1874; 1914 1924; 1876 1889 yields -0.2 ch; 14.4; 13.4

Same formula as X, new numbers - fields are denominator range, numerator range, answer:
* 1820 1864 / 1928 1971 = 0.93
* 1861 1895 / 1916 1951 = 0.96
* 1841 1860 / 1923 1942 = 0.88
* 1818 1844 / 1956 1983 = 0.99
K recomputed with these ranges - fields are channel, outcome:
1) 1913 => 13.43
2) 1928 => 13.82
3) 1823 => 13.01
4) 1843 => 15.43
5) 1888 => 13.6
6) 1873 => 13.97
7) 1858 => 15.67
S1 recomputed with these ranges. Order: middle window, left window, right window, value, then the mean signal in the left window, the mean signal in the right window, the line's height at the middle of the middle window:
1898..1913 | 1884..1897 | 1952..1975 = 0.24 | 14.8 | 13.9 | 14.6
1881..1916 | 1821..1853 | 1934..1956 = -1.03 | 14.7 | 13.7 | 14.1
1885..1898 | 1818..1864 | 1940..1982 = -0.27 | 14.8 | 14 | 14.4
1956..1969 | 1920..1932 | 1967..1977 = 0.59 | 13.8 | 14.6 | 14.4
